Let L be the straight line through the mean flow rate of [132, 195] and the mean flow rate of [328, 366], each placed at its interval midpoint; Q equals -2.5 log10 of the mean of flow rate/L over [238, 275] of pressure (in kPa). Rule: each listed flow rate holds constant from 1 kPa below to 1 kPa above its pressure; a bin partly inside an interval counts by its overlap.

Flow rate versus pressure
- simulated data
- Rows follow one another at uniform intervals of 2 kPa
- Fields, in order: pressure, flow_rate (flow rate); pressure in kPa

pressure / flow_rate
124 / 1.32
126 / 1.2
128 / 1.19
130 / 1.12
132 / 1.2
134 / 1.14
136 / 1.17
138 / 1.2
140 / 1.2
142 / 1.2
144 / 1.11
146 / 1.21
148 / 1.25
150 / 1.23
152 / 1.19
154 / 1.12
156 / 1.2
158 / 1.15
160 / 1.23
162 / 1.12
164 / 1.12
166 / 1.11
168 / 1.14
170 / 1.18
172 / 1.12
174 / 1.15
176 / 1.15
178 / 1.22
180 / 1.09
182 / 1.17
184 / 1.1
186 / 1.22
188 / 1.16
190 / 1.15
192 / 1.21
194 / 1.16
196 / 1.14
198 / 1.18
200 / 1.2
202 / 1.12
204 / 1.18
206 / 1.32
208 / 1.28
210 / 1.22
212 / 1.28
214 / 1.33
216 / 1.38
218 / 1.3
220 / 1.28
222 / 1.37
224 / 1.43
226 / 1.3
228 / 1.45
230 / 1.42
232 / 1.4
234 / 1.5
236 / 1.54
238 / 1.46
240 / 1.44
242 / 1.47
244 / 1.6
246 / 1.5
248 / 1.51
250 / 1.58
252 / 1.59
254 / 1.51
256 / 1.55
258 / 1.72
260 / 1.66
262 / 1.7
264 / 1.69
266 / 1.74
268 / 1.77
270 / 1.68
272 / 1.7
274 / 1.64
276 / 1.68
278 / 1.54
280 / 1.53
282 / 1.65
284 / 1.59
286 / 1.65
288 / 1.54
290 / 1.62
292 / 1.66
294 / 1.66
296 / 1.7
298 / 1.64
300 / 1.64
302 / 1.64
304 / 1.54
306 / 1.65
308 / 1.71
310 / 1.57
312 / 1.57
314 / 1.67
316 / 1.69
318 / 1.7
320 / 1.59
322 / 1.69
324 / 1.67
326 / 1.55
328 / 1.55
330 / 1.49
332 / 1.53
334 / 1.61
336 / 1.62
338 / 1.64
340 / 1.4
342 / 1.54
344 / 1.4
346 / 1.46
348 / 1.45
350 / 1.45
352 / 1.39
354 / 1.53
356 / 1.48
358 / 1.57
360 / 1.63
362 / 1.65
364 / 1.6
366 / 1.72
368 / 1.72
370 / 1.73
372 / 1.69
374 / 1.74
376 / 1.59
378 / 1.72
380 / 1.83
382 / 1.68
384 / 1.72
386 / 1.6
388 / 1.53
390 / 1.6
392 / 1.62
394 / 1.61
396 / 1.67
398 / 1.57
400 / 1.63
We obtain -0.19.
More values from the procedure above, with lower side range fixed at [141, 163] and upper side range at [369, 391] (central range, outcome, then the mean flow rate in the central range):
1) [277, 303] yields -0.10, 1.62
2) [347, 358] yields 0.10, 1.47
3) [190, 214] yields 0.07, 1.21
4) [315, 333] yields -0.04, 1.61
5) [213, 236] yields -0.04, 1.39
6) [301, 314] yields -0.07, 1.62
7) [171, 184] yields 0.08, 1.15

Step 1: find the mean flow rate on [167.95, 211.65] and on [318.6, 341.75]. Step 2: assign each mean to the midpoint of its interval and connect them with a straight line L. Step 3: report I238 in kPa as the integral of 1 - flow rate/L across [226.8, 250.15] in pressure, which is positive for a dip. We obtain -2.97 kPa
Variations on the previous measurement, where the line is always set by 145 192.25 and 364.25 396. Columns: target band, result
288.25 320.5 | -3.2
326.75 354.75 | 1.3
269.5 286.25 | -2.3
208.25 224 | -0.4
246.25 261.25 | -2.4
